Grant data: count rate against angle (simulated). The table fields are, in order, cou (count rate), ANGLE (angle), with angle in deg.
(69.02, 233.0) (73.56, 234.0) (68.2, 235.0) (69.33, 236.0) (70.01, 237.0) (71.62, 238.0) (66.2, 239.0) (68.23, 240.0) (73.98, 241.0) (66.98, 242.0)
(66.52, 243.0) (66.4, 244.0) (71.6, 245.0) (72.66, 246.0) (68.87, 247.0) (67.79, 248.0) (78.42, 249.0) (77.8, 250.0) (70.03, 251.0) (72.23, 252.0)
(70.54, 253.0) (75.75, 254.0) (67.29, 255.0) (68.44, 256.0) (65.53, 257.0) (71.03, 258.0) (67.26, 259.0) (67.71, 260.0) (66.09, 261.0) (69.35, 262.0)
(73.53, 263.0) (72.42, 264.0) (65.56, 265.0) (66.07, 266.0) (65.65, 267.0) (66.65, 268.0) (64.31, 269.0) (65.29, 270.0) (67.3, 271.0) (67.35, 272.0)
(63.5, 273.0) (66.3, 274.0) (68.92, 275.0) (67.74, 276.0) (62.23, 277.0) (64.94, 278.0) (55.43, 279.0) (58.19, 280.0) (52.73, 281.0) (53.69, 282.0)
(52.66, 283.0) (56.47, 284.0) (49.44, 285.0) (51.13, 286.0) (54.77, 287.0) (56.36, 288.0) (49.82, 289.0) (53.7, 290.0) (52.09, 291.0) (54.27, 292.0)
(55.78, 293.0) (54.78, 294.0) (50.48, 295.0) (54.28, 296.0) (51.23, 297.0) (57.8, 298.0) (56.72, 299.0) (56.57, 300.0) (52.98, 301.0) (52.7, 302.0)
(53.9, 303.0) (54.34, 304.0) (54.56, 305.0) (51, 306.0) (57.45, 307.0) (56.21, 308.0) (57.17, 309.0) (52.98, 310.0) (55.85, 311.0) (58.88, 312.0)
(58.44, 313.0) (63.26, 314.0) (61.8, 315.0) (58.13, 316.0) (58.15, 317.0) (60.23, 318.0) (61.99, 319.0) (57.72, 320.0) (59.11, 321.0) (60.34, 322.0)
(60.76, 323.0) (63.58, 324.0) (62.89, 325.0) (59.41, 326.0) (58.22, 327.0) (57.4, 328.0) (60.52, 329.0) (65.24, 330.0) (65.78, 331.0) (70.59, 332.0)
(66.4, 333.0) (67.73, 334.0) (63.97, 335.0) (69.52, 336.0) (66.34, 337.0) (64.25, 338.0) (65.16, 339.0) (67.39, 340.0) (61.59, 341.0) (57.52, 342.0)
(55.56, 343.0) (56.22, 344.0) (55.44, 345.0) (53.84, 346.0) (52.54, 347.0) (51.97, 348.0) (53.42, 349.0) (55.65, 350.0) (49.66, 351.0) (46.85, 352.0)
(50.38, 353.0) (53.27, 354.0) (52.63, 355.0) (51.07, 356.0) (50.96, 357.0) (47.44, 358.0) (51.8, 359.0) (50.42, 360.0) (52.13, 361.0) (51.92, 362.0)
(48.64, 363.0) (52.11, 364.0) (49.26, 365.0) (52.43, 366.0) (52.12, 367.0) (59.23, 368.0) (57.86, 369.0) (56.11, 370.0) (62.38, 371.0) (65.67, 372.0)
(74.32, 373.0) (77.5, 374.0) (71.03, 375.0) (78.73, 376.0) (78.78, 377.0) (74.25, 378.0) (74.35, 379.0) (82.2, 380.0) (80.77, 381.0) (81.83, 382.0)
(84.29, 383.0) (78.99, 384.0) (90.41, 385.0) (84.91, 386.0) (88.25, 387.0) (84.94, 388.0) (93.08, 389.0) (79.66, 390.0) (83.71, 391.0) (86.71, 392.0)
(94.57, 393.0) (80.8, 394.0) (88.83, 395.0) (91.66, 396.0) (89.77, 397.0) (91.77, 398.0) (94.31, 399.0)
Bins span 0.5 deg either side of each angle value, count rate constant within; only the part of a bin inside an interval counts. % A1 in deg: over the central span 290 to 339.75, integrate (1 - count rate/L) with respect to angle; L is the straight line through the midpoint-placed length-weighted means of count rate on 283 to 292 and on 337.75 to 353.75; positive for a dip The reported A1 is -4.13 deg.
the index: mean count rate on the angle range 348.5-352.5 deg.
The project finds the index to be 51.4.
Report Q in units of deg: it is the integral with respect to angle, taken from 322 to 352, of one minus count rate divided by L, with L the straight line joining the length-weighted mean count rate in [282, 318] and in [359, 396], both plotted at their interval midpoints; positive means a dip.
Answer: 1.3 deg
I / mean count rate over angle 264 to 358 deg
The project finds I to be 58.4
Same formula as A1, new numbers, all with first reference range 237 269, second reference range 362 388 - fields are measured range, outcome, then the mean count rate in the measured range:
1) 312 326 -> 1.9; 60.4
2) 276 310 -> 7.2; 54.9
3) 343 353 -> 2.5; 52.9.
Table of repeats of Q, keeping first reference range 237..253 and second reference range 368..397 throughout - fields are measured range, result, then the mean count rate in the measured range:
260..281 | 1.9 deg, 65.6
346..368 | 7.4 deg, 51.5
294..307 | 3.5 deg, 54.1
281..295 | 3.8 deg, 53.3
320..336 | 2.8 deg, 62.8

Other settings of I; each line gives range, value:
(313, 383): 60.8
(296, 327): 57.5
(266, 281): 64.2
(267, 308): 57.3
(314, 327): 60.4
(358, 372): 53.8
